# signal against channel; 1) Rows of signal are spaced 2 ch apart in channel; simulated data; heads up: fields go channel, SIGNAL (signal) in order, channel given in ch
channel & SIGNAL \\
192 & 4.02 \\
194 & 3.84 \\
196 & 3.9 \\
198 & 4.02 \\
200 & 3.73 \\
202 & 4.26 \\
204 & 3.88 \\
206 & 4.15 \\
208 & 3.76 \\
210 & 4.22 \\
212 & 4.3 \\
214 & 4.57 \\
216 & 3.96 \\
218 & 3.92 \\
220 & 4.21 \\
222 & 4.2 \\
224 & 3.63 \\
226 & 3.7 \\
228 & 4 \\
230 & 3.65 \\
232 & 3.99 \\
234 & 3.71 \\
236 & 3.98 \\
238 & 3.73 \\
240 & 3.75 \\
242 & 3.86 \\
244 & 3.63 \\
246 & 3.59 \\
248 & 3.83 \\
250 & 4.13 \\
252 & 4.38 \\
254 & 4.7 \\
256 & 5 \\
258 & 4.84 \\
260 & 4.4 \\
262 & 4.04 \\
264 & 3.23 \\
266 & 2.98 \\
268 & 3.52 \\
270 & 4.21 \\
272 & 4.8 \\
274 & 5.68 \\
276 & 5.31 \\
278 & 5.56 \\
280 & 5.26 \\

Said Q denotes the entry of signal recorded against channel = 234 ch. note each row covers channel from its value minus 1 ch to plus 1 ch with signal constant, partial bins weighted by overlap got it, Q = 3.71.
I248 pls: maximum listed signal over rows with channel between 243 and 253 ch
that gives 4.38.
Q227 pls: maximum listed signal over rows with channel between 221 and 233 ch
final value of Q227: 4.2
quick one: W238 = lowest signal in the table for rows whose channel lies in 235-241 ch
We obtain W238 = 3.73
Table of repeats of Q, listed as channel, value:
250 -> 4.13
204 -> 3.88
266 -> 2.98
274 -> 5.68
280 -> 5.26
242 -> 3.86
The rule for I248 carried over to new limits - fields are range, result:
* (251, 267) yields 5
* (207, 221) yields 4.57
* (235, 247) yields 3.98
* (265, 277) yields 5.68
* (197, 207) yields 4.26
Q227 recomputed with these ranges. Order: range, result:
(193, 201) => 4.02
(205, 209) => 4.15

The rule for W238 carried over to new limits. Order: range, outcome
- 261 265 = 3.23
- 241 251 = 3.59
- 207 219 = 3.76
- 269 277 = 4.21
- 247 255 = 3.83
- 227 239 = 3.65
